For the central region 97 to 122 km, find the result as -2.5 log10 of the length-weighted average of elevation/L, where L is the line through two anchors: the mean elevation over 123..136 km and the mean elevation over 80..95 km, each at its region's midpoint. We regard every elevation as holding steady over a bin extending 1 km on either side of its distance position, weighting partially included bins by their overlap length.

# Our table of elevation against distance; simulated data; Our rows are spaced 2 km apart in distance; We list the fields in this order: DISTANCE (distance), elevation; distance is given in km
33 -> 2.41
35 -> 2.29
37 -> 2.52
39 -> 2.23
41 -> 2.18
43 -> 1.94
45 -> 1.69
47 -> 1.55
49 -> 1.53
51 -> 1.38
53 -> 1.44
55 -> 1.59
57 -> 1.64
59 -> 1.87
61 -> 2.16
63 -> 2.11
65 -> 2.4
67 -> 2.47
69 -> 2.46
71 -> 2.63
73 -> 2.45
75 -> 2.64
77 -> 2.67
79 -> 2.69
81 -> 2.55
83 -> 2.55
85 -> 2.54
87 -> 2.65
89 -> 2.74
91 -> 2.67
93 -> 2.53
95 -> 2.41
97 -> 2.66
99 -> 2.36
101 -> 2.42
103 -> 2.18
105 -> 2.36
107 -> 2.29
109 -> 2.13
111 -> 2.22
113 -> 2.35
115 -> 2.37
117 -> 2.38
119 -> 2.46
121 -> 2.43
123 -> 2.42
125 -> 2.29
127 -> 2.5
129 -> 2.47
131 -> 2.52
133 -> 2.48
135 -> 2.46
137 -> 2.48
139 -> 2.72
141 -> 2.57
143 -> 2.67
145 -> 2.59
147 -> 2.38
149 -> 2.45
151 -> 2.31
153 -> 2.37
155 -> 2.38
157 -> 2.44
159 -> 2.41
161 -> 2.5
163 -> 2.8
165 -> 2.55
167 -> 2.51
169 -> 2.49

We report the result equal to 0.08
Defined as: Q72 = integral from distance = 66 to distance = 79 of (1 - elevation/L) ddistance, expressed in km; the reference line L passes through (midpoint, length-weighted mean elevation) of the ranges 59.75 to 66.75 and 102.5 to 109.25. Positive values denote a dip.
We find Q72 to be -1.87 km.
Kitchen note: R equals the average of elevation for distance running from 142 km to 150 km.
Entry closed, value 2.52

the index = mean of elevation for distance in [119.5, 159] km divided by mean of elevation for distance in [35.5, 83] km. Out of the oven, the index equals 1.16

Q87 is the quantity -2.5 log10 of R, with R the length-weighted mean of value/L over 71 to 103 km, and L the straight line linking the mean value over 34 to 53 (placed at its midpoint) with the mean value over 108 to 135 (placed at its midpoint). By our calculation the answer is -0.18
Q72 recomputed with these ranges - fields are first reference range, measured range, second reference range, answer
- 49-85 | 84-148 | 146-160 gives -4.1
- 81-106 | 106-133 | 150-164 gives 1.2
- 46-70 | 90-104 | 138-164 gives -2.1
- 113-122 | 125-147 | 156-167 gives -0.6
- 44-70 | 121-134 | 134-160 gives -0.5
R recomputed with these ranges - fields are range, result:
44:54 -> 1.52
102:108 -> 2.28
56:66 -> 2.04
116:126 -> 2.4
